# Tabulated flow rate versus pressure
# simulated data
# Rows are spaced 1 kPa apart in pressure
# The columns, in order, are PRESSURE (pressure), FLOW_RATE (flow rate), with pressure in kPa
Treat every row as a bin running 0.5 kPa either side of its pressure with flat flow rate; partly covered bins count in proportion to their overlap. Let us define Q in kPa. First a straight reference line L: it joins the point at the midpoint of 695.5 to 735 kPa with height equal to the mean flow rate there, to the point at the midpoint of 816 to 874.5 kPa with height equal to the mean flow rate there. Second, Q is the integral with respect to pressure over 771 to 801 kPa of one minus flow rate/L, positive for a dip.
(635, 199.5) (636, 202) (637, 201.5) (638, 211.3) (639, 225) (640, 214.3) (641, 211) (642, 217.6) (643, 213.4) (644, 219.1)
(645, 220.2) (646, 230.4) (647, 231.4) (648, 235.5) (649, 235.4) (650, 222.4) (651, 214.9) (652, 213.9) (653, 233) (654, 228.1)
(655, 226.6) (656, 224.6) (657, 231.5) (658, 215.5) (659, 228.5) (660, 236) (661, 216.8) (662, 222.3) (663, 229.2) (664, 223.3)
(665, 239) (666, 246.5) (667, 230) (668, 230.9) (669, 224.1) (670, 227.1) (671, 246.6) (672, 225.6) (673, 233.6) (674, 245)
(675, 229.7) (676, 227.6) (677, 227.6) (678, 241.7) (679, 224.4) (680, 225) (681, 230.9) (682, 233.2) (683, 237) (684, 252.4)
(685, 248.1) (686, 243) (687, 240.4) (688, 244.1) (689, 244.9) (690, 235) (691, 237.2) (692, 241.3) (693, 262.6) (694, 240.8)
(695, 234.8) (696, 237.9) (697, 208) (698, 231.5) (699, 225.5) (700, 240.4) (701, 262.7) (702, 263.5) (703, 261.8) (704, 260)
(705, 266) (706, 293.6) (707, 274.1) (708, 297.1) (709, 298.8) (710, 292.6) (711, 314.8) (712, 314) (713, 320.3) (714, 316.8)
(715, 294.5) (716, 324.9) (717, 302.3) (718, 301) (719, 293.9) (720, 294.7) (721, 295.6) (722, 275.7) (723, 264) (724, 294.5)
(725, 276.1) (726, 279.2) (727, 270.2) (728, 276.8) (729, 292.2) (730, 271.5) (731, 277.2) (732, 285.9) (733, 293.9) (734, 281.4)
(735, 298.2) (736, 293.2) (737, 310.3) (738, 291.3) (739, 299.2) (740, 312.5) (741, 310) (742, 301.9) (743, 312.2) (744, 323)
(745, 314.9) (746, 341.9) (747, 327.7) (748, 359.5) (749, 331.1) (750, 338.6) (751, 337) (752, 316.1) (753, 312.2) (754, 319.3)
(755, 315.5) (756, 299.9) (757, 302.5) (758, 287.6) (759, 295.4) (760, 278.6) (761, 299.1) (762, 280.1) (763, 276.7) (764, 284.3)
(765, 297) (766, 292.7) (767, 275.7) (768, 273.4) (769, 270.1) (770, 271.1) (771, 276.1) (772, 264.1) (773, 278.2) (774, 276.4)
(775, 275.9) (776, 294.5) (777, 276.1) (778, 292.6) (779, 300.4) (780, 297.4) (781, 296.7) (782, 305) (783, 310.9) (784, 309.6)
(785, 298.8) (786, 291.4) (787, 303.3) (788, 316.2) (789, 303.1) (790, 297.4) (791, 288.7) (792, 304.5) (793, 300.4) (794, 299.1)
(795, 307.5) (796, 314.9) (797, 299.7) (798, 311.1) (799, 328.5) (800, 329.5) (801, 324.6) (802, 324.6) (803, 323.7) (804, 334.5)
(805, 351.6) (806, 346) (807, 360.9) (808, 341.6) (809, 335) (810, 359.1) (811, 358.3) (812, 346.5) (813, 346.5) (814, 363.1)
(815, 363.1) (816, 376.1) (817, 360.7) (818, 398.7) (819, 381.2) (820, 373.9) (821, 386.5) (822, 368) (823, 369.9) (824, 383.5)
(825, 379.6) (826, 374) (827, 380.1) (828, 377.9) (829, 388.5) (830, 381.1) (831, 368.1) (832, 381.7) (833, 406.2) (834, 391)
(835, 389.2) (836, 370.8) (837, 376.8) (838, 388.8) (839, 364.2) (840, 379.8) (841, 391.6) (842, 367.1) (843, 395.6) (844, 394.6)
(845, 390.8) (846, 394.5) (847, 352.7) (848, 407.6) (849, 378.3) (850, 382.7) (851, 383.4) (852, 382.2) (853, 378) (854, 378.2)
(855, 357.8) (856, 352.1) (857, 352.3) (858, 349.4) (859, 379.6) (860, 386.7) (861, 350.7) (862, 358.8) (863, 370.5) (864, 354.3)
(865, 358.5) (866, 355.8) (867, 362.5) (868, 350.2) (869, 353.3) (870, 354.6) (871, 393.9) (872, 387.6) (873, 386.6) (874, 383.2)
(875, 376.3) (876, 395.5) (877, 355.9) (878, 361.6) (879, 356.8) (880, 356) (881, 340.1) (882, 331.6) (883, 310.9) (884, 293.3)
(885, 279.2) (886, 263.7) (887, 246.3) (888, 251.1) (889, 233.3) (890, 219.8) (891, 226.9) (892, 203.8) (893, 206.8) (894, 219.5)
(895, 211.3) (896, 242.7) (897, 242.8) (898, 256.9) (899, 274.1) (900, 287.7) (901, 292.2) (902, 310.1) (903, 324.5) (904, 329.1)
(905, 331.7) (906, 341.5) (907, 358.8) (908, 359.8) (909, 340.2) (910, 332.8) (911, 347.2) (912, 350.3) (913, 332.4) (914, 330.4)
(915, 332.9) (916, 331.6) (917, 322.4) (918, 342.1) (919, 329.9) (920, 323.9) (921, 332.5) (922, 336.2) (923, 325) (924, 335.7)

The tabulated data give 3.0 kPa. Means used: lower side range 280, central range 299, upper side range 376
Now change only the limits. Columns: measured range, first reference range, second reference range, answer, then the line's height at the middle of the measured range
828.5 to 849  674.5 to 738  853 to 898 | -4.8 kPa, 311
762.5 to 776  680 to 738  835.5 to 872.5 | 1.5 kPa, 313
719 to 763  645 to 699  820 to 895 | -3.8 kPa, 277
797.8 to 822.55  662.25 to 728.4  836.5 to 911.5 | -3.5 kPa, 308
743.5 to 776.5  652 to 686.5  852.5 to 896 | -3.2 kPa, 274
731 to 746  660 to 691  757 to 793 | -1.8 kPa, 270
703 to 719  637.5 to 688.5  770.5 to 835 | -1.9 kPa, 265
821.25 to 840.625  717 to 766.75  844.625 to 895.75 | -3.3 kPa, 325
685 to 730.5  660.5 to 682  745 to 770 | -1.5 kPa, 262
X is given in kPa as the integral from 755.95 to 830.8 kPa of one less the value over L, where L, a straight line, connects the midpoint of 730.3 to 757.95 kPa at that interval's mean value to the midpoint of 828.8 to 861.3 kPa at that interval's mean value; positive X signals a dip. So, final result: 5.0 kPa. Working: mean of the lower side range 311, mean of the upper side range 379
